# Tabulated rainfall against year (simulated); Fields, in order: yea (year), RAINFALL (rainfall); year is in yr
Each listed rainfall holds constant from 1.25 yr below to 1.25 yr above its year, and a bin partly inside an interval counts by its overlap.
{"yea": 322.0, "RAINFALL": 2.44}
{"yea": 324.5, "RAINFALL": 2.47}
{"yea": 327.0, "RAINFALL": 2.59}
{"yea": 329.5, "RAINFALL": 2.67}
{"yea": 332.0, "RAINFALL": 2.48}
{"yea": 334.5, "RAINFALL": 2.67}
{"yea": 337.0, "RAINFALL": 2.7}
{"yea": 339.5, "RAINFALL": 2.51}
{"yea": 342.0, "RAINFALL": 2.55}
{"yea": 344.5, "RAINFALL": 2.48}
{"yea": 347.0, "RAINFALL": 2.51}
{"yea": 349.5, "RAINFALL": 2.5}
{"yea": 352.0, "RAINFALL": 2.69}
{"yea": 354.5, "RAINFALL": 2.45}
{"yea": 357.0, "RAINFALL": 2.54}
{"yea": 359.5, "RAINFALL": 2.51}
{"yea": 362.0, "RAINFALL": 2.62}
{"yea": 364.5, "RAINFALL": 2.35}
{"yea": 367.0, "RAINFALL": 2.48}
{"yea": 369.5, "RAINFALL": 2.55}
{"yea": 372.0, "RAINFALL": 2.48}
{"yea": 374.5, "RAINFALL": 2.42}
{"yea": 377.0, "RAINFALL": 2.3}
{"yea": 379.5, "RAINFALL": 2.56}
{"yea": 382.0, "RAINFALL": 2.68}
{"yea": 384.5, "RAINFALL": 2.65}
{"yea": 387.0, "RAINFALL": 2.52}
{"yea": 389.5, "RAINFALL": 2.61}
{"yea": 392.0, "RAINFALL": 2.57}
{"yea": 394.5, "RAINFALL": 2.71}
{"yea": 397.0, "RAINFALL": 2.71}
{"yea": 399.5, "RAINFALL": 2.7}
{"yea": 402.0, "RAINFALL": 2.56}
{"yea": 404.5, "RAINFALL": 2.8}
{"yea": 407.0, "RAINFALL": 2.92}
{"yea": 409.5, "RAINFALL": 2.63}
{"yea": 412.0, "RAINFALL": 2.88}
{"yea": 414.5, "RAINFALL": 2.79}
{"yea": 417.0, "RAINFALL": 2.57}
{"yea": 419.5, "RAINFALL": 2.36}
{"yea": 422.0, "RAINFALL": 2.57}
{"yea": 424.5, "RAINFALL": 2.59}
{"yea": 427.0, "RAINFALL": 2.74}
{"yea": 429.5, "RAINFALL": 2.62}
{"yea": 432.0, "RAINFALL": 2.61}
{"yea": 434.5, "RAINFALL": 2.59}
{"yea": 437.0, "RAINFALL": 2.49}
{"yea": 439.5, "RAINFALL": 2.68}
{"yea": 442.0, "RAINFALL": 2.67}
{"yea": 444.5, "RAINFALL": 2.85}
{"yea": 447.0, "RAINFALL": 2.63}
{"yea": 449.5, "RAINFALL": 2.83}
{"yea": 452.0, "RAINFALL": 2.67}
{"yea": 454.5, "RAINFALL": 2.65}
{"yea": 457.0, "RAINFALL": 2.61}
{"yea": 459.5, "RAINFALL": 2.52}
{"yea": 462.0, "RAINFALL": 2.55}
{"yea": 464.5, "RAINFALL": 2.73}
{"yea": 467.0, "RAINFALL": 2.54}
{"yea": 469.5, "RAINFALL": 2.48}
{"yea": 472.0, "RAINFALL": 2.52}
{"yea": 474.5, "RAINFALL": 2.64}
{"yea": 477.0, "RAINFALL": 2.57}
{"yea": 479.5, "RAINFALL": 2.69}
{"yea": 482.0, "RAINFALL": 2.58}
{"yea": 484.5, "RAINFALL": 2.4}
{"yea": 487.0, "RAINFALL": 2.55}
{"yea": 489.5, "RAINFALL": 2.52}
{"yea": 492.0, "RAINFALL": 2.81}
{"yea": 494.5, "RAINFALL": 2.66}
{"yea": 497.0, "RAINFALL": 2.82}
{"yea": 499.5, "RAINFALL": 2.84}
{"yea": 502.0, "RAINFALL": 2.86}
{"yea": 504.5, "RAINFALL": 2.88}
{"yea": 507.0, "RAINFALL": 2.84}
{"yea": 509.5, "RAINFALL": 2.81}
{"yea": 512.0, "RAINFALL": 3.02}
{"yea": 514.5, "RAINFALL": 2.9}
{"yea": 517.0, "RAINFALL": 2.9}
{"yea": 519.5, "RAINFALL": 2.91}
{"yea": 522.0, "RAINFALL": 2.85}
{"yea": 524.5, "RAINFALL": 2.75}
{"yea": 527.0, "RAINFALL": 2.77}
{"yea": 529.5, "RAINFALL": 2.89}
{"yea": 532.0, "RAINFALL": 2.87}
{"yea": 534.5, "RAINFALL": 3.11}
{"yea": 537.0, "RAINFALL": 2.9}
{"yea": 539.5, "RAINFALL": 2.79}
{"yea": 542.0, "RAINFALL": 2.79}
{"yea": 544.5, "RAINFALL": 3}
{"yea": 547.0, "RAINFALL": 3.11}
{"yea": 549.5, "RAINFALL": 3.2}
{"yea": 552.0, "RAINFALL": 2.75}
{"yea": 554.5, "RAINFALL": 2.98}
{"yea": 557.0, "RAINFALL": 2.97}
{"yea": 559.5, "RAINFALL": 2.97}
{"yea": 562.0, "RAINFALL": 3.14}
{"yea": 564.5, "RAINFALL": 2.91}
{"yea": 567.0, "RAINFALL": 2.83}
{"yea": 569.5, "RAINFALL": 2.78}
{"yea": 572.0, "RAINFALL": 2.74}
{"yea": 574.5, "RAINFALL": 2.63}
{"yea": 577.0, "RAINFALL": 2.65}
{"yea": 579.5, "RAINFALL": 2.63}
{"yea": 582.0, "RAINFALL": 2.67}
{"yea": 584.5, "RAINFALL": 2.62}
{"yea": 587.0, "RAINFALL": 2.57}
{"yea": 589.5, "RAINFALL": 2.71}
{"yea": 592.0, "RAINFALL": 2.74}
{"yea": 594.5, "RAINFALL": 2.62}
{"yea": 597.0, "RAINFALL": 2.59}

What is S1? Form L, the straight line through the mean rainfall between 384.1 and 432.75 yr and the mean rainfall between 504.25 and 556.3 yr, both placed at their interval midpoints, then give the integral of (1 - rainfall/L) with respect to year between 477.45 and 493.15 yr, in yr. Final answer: 1.3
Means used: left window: 2.66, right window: 2.91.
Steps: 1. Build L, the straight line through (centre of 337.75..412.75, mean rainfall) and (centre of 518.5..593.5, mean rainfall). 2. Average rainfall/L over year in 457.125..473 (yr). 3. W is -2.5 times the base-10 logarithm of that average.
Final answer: 0.06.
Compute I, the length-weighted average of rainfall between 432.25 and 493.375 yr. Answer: 2.62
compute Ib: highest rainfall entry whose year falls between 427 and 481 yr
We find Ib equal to 2.85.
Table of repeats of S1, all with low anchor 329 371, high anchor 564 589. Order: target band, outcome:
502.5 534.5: -2.6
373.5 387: 0.2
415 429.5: 0.1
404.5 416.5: -1.0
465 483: 0.3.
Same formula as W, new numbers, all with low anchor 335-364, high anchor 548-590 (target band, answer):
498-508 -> -0.047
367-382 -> 0.042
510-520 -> -0.068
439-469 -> 0.007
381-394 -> -0.007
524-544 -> -0.038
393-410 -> -0.044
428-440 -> 0.023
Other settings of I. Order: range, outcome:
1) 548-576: 2.9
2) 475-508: 2.69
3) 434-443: 2.61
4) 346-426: 2.59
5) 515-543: 2.87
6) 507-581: 2.88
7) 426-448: 2.65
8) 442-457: 2.71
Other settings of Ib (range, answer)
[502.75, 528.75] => 3.02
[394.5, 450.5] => 2.92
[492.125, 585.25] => 3.2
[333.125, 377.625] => 2.7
